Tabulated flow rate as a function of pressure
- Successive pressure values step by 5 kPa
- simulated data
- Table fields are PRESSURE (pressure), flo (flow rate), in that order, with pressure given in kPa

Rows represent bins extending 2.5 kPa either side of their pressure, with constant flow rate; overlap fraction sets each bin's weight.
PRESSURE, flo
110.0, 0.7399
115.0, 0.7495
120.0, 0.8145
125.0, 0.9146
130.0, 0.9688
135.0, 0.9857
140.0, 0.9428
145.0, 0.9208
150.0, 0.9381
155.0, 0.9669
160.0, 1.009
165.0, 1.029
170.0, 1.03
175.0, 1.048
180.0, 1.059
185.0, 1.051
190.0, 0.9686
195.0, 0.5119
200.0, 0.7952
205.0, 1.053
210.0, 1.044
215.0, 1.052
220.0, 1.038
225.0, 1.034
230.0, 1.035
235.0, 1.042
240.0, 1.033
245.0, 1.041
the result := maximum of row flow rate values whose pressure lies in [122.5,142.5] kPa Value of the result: 0.9857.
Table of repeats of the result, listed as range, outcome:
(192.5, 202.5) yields 0.7952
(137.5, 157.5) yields 0.9669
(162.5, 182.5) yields 1.059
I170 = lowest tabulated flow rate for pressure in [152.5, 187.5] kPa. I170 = 0.9669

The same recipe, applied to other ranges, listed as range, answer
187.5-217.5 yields 0.5119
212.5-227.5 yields 1.034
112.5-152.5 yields 0.7495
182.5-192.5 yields 0.9686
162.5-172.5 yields 1.029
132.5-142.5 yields 0.9428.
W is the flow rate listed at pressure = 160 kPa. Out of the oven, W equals 1.009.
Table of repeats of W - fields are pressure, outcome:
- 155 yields 0.9669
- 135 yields 0.9857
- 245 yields 1.041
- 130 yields 0.9688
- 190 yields 0.9686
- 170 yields 1.03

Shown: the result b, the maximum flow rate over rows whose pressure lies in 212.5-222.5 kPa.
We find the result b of 1.052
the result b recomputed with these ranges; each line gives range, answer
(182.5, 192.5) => 1.051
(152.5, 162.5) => 1.009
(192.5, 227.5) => 1.053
